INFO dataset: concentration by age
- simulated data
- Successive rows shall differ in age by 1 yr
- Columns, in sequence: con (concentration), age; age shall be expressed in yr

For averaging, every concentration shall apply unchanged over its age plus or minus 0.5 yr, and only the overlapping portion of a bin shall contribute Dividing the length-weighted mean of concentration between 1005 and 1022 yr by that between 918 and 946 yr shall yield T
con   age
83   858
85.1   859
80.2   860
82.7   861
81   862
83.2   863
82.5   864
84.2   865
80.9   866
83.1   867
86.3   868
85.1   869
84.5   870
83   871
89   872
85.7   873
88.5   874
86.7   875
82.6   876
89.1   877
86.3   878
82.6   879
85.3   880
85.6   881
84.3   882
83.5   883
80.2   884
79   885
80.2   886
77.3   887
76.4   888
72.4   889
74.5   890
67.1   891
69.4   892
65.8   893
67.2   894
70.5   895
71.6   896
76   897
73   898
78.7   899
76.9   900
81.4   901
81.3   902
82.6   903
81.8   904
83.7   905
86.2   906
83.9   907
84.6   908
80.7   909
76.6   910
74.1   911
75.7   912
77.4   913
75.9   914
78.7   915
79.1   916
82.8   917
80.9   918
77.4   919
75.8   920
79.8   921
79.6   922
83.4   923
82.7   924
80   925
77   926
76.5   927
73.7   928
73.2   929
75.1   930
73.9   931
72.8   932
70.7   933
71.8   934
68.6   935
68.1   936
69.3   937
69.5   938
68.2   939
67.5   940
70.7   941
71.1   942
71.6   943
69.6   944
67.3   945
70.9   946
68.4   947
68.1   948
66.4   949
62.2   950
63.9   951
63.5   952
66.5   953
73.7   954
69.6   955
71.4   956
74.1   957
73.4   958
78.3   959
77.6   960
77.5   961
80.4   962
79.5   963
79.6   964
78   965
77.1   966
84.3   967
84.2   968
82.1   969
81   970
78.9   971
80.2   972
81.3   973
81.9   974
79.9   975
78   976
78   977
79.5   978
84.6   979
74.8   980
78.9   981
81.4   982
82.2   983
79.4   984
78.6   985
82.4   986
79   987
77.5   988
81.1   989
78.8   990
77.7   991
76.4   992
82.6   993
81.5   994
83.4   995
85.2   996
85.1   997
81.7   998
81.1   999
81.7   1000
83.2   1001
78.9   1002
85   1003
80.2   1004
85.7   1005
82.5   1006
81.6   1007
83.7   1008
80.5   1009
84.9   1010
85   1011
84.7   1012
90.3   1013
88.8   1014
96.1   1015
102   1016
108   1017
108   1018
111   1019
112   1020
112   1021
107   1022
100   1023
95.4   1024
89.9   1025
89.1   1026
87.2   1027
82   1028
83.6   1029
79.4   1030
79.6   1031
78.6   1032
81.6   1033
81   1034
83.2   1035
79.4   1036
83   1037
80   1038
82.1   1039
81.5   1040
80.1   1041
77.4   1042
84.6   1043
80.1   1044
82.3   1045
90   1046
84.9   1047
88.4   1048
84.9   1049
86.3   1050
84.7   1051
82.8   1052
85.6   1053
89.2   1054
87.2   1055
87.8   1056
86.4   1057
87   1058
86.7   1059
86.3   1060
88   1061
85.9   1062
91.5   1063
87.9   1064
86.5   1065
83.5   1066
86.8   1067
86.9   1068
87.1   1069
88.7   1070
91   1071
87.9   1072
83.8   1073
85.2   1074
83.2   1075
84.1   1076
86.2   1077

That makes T 1.3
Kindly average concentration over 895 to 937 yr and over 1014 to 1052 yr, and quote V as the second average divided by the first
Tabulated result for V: 1.1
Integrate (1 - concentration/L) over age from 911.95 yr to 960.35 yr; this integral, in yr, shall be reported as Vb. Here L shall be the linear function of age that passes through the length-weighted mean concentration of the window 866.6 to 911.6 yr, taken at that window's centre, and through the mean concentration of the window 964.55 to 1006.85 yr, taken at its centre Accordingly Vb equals 4.4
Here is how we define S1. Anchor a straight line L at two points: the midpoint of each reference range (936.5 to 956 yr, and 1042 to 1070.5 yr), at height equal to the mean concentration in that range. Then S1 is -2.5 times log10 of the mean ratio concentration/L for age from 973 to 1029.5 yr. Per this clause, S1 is -0.12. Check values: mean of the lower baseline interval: 68.4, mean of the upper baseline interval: 86.2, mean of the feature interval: 86.2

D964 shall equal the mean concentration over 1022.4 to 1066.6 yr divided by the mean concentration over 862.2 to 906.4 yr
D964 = 1.06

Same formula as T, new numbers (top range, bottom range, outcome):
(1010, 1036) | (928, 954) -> 1.33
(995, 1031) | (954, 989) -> 1.14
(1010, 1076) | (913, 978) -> 1.18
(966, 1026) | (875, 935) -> 1.10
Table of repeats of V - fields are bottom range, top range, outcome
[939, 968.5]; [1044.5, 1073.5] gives 1.20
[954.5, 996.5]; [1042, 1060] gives 1.08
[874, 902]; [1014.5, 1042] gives 1.16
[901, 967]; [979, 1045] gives 1.14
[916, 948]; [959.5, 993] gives 1.08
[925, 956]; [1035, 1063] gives 1.21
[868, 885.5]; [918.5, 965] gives 0.86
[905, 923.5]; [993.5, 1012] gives 1.04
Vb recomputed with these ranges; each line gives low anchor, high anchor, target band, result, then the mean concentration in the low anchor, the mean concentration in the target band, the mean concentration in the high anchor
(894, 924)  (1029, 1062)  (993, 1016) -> -0.6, 78.8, 84.5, 83.8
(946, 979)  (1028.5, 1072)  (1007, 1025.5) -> -3.4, 75.6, 96.2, 84.7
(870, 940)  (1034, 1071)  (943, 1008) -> 2.9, 78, 77.8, 85.2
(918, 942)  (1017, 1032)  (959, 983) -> 1.0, 74.2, 80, 95.3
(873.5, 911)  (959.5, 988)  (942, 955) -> 1.9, 79.2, 67.9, 80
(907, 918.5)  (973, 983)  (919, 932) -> 0.3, 79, 77.4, 79.9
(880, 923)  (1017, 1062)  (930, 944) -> 1.8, 78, 70.4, 87.9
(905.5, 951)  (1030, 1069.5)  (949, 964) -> 0.9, 74.5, 72.3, 84.5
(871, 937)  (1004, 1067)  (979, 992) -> 0.7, 78.3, 79.4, 87.8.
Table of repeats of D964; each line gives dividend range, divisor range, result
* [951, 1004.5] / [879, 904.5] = 1.03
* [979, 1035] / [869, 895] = 1.08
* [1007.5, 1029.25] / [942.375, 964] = 1.33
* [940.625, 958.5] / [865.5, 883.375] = 0.81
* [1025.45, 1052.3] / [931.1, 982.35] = 1.12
